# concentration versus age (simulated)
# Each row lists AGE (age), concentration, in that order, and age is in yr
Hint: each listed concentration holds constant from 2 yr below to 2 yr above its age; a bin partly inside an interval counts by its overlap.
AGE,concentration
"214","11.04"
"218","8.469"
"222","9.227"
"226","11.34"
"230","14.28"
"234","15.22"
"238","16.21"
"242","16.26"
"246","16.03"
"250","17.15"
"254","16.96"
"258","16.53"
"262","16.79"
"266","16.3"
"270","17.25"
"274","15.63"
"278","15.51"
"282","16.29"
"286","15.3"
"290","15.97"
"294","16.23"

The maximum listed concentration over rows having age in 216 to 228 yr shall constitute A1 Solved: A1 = 11.34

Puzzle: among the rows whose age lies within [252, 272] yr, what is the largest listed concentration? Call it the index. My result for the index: 17.25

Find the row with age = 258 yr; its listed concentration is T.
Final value 16.53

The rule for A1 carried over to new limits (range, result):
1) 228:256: 17.15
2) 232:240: 16.21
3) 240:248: 16.26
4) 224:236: 15.22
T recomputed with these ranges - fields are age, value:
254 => 16.96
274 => 15.63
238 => 16.21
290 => 15.97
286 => 15.3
